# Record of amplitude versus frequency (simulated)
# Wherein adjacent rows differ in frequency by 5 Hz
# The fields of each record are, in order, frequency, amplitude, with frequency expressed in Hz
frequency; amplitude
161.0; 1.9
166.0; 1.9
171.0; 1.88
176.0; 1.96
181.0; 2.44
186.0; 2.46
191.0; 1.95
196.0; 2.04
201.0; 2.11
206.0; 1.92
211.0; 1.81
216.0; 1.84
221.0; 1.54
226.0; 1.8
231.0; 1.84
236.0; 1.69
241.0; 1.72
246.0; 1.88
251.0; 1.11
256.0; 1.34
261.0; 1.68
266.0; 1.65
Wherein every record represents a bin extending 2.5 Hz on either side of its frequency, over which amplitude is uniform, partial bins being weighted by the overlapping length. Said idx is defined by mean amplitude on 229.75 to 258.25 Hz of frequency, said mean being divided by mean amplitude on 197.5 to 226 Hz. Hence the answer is 0.86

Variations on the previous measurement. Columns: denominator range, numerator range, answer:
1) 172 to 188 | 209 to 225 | 0.77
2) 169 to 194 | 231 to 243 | 0.81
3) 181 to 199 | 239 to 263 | 0.70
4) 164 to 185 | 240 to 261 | 0.73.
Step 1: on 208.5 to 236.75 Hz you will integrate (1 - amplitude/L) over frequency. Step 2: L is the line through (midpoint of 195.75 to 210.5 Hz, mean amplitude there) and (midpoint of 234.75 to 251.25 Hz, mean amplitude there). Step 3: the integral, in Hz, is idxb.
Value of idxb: 1.1 Hz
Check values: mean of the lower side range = 1.99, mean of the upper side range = 1.66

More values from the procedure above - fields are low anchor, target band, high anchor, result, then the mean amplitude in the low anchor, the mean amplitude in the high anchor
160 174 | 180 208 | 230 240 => -4.64 Hz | 1.89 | 1.75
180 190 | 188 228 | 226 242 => 3.89 Hz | 2.38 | 1.76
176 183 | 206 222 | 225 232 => 1.45 Hz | 2.27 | 1.82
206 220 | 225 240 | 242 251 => -0.50 Hz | 1.81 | 1.64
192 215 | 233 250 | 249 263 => -1.91 Hz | 1.96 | 1.38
